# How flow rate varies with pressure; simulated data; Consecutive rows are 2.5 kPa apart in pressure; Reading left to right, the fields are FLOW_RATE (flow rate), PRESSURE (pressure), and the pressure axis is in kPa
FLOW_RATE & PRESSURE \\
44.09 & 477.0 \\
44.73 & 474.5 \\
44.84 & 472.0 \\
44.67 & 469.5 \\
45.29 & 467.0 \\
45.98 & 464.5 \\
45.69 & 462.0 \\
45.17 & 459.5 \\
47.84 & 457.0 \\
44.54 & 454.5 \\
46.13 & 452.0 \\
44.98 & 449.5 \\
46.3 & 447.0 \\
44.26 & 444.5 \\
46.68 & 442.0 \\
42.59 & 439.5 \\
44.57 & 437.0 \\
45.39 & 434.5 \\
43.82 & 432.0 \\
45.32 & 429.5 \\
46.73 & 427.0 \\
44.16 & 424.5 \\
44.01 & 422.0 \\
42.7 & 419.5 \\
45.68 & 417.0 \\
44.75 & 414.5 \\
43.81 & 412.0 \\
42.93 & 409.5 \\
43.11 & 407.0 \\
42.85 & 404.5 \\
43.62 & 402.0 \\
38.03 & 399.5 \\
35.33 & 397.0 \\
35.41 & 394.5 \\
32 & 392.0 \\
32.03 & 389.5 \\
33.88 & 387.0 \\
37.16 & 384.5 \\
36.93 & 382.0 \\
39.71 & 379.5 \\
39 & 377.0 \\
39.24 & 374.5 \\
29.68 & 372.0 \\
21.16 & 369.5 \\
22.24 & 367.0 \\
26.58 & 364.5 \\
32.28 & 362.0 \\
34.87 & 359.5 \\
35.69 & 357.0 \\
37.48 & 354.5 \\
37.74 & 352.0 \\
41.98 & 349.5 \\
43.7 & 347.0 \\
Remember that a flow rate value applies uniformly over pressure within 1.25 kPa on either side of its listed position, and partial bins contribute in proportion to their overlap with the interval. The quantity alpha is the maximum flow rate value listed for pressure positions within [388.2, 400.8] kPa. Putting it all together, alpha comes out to 38.03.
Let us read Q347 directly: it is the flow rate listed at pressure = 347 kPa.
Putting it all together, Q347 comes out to 43.7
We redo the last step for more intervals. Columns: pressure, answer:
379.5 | 39.71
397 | 35.33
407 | 43.11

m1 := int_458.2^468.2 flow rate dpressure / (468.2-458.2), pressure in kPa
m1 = 45.5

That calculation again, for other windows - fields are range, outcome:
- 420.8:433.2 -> 44.8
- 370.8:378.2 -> 36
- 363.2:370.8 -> 23.4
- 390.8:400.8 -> 35.3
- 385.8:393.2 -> 32.6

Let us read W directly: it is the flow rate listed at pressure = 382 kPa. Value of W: 36.93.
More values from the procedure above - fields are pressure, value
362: 32.28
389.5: 32.03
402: 43.62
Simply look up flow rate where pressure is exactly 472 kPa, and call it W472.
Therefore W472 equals 44.84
